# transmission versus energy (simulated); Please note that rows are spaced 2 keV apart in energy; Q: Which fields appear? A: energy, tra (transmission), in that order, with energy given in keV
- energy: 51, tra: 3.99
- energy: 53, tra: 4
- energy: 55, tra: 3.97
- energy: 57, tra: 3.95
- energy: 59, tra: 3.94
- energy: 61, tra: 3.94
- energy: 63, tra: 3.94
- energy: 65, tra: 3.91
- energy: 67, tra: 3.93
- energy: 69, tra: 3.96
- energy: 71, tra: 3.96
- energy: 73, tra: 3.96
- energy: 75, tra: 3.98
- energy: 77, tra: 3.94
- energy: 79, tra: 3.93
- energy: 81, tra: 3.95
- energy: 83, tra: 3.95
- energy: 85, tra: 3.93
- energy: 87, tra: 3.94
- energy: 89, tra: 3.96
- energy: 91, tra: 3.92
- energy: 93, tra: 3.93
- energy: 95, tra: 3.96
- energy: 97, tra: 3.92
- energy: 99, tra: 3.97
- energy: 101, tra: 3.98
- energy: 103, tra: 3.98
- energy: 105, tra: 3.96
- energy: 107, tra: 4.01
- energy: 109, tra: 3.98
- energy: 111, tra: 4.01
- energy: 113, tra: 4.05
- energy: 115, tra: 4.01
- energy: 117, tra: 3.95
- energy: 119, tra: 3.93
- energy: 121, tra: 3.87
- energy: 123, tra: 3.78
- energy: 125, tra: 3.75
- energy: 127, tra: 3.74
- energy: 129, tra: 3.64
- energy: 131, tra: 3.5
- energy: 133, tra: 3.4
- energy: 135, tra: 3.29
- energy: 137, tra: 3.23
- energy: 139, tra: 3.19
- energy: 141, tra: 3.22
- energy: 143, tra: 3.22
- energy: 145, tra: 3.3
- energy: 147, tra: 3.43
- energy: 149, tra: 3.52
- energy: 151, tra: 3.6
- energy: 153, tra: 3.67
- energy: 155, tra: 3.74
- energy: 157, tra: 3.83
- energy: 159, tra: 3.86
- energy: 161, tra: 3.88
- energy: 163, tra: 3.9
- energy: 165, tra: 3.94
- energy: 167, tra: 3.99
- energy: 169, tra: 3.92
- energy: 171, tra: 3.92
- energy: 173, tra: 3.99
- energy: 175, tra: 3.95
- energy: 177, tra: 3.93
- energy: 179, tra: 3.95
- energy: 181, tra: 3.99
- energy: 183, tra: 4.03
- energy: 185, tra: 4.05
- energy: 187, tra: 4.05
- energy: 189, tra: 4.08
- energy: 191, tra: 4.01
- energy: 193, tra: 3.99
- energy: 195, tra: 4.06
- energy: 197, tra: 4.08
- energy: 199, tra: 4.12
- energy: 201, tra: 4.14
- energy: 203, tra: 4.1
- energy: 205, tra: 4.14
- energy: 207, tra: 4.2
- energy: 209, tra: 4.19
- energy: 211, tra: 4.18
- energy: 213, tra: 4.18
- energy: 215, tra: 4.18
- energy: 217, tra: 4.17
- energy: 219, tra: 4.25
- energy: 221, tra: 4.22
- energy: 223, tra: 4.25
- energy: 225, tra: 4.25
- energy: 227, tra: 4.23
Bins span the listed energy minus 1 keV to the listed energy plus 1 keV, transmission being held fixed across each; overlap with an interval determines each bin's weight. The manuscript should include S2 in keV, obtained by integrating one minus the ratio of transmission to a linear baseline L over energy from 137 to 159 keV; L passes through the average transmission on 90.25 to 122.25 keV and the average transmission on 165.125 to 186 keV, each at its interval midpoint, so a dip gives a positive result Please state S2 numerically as 2.7 keV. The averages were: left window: 3.96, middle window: 3.48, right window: 3.97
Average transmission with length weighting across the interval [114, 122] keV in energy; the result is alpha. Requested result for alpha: 3.94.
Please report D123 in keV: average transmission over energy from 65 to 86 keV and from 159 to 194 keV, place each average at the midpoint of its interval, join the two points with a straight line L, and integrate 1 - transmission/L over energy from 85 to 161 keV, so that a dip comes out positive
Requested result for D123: 4.2 keV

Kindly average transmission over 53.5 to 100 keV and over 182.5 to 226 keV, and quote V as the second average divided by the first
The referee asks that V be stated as 1.0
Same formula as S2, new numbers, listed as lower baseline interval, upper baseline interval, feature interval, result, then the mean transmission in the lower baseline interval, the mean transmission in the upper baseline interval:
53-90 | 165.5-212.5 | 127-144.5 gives 2.81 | 3.95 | 4.05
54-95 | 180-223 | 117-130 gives 0.69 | 3.94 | 4.12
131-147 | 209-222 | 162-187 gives -1.74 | 3.29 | 4.2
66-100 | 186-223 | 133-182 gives 4.61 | 3.95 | 4.13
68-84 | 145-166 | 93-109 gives -0.36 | 3.95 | 3.72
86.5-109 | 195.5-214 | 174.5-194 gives 0.50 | 3.96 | 4.15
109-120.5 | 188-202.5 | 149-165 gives 1.00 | 3.98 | 4.07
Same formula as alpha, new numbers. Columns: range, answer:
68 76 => 3.96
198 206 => 4.12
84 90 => 3.94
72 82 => 3.95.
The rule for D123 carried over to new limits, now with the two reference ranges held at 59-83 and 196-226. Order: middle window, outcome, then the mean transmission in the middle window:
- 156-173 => 0.8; 3.91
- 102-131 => 0.9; 3.89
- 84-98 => 0.1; 3.94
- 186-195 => 0.2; 4.04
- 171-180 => 0.4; 3.95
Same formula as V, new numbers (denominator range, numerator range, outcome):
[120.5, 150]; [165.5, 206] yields 1.16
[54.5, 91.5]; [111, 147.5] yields 0.91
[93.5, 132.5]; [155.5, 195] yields 1.02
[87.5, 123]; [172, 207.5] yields 1.02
